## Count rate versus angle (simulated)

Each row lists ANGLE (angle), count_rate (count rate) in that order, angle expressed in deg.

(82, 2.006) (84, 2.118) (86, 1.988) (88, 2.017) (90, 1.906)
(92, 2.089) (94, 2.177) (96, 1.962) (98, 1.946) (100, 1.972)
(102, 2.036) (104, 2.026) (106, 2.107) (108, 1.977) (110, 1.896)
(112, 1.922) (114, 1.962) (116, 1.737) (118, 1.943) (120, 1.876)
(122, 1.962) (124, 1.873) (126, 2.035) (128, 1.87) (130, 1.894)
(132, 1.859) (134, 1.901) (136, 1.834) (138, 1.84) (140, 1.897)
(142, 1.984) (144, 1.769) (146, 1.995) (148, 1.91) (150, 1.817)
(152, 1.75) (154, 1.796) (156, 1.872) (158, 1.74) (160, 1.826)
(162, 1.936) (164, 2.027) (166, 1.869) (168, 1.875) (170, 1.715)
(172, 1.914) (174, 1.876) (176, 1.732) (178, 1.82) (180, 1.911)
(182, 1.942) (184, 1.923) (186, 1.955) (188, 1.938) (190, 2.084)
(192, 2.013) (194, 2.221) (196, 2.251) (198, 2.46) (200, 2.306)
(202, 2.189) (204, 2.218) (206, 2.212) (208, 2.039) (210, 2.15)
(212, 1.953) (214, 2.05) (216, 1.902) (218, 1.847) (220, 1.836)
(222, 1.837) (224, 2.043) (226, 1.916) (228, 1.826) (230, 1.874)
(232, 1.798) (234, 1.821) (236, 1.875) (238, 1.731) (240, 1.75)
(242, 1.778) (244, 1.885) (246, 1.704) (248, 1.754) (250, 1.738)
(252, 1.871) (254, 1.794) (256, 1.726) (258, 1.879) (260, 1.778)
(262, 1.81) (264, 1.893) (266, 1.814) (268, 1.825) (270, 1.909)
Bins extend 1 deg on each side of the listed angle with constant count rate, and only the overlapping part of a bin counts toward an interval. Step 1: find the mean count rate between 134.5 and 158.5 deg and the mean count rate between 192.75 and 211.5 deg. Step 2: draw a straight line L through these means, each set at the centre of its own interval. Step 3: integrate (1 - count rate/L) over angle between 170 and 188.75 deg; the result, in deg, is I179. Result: 1.7 deg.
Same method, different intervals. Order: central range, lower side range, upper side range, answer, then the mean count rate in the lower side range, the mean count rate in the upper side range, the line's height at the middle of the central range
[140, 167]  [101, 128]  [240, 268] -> 0.5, 1.95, 1.8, 1.91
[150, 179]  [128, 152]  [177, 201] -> 2.0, 1.88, 2.07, 1.97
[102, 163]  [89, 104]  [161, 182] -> 1.6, 2.01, 1.87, 1.95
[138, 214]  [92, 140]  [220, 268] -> -3.4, 1.94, 1.82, 1.89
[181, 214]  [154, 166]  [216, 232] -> -4.2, 1.87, 1.88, 1.88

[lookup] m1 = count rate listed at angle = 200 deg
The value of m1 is 2.306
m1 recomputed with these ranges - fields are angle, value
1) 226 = 1.916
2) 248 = 1.754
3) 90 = 1.906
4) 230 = 1.874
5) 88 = 2.017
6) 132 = 1.859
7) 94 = 2.177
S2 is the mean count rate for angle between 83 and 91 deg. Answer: 2.01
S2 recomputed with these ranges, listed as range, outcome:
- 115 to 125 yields 1.88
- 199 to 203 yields 2.25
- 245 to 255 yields 1.77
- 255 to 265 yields 1.82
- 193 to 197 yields 2.24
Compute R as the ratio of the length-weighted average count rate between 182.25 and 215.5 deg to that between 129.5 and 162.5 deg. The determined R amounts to 1.1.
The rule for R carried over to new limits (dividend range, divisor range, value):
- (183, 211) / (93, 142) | 1.10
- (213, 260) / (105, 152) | 0.96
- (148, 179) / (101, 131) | 0.95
